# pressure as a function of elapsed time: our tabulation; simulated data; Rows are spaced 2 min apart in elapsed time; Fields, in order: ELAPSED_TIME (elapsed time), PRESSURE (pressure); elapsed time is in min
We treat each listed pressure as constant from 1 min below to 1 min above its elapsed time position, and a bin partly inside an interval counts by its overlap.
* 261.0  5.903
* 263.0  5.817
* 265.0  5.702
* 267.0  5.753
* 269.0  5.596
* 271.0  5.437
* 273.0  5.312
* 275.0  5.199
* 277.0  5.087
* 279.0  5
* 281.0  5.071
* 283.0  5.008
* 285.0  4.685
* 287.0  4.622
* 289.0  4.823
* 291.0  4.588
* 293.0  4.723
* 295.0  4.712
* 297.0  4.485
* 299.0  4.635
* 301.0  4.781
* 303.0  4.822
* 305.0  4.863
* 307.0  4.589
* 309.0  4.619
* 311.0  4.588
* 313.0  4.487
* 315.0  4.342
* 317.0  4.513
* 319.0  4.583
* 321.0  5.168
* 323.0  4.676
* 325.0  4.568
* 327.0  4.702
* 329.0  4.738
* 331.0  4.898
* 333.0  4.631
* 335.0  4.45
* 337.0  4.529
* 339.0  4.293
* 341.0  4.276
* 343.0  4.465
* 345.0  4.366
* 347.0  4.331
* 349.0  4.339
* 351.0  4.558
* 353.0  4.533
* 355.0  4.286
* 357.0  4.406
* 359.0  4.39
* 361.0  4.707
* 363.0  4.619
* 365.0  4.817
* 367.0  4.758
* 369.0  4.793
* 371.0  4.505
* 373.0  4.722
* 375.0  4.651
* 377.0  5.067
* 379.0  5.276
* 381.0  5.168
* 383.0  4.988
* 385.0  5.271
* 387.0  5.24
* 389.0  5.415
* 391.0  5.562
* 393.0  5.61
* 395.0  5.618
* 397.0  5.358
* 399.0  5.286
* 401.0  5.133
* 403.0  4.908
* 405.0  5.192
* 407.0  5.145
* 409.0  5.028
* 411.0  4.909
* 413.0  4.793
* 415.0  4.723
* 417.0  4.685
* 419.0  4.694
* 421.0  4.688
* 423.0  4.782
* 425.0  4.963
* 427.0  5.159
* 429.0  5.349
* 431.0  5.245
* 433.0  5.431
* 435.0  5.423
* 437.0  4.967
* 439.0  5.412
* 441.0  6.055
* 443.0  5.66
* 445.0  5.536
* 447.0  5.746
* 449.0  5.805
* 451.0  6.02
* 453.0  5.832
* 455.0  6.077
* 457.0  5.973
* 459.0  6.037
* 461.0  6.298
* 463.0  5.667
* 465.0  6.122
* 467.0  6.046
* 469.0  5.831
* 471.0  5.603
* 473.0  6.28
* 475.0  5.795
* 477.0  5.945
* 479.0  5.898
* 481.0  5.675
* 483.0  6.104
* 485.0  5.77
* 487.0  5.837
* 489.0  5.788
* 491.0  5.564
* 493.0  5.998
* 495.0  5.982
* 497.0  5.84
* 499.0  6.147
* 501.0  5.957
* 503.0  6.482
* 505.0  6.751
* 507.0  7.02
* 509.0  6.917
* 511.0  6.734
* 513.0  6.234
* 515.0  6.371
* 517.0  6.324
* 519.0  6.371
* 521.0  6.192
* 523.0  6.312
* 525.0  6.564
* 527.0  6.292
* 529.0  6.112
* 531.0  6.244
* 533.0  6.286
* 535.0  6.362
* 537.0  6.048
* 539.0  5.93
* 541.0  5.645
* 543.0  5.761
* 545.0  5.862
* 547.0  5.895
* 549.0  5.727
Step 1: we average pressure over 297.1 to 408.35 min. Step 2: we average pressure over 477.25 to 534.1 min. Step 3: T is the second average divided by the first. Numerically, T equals 1.30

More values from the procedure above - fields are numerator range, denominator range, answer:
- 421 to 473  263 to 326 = 1.15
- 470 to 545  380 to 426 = 1.20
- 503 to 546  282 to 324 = 1.35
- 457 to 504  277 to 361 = 1.29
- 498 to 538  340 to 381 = 1.39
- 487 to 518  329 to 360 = 1.40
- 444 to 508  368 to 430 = 1.18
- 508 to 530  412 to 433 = 1.30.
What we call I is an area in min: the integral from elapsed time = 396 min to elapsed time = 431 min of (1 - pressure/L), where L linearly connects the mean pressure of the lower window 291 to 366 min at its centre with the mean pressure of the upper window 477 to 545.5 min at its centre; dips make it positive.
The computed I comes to 2.1 min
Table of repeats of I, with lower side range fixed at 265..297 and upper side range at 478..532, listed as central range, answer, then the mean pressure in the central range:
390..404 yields 0.7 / 5.35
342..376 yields 5.6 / 4.54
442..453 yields 0.3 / 5.76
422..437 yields 1.6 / 5.18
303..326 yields 2.5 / 4.64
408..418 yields 1.6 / 4.83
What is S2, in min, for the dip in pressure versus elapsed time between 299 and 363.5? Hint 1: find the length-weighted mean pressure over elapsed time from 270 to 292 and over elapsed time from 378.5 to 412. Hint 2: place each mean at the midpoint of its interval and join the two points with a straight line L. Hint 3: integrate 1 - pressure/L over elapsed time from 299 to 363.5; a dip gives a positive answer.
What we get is 6.7 min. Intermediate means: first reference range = 4.98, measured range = 4.57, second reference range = 5.24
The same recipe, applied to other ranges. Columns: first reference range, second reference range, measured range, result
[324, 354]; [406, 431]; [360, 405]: -3.1 min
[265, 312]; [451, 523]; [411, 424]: 2.2 min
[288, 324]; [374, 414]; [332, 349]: 1.6 min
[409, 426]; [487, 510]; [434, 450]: -1.1 min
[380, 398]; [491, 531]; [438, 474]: 0.0 min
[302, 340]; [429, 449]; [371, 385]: 0.3 min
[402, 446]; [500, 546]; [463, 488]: -0.7 min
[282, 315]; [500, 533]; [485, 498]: 0.8 min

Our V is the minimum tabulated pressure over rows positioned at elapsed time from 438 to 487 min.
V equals 5.412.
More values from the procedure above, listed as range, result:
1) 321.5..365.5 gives 4.276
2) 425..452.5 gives 4.963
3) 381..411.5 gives 4.908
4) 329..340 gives 4.293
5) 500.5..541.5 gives 5.645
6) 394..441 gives 4.685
